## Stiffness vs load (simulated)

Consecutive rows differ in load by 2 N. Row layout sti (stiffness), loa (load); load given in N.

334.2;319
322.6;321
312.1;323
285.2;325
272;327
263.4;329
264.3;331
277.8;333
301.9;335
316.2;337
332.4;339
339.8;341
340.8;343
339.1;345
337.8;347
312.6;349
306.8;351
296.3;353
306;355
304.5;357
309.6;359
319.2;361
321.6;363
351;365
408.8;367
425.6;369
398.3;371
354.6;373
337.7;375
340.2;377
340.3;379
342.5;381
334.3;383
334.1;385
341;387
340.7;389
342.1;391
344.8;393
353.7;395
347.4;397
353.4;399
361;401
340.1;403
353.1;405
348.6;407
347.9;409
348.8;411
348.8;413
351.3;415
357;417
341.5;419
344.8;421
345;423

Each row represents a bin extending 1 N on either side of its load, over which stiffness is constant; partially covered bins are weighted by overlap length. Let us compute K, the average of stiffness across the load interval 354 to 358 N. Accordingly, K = 305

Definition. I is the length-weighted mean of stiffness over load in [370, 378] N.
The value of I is 358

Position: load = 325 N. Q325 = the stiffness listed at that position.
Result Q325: 285.2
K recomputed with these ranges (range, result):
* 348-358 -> 305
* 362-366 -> 336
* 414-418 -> 354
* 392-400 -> 350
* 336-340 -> 324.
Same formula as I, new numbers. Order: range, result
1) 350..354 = 302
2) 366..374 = 397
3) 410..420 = 349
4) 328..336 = 277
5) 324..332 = 271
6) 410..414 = 349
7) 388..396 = 345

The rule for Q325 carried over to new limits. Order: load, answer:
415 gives 351.3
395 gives 353.7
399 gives 353.4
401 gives 361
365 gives 351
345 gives 339.1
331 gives 264.3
